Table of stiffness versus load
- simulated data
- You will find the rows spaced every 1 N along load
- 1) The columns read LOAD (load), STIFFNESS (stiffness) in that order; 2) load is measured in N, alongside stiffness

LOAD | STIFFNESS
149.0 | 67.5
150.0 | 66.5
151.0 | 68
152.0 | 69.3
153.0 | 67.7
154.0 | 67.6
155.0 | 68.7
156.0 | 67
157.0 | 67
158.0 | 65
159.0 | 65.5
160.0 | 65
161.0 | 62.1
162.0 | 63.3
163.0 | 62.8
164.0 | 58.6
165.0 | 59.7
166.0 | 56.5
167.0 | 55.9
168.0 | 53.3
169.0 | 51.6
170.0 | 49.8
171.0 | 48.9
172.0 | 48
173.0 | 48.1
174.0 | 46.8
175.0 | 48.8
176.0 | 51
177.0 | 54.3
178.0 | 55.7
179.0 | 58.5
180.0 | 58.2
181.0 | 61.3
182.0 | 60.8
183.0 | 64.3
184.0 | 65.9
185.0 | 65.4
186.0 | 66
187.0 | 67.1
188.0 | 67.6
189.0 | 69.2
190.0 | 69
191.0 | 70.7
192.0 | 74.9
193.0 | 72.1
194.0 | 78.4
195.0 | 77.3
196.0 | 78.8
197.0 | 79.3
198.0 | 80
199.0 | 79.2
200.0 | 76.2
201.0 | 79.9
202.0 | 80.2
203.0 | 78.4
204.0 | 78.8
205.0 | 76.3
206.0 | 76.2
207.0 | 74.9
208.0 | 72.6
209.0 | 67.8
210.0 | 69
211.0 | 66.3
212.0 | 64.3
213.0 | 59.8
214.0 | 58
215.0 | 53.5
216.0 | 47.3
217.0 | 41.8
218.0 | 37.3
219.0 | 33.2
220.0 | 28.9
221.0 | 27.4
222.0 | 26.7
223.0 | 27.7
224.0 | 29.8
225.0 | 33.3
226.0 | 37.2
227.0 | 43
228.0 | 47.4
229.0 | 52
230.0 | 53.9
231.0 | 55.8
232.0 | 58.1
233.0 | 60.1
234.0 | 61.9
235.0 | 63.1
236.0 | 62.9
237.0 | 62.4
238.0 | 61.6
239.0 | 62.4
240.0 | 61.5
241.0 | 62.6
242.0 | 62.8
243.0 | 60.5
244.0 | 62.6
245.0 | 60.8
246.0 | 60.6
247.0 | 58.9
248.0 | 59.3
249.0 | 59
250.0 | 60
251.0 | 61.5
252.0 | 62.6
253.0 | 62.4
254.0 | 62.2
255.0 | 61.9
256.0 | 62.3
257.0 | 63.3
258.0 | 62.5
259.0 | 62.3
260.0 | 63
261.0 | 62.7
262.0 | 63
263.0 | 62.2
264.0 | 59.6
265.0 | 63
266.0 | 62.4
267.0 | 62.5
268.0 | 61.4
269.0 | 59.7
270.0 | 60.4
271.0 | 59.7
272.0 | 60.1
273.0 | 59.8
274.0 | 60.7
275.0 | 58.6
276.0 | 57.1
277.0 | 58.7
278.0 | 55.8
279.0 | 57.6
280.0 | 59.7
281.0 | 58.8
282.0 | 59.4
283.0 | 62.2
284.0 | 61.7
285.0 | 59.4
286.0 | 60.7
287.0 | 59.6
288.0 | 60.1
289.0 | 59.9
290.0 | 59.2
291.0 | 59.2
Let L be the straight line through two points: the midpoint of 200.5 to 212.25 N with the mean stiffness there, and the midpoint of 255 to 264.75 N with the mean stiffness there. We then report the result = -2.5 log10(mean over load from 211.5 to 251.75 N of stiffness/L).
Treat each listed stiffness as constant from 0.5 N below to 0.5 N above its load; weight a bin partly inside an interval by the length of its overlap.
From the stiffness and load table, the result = 0.29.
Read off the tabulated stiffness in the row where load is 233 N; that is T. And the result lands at 60.1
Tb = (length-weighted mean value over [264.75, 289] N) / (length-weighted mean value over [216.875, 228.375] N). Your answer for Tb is 1.8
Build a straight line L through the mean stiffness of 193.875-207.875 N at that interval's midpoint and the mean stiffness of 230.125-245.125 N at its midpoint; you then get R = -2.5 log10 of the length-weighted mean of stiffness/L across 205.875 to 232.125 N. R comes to 0.38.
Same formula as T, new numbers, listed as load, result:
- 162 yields 63.3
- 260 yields 63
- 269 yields 59.7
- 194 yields 78.4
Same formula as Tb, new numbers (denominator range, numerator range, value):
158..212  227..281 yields 0.92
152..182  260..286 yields 1.03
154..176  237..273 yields 1.06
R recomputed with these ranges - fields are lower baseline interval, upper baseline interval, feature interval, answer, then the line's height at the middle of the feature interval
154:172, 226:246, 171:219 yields -0.10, 59.2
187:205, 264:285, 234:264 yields 0.05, 65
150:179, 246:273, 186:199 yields -0.23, 59.6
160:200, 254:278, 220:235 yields 0.37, 61.8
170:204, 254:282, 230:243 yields 0.03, 62.8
